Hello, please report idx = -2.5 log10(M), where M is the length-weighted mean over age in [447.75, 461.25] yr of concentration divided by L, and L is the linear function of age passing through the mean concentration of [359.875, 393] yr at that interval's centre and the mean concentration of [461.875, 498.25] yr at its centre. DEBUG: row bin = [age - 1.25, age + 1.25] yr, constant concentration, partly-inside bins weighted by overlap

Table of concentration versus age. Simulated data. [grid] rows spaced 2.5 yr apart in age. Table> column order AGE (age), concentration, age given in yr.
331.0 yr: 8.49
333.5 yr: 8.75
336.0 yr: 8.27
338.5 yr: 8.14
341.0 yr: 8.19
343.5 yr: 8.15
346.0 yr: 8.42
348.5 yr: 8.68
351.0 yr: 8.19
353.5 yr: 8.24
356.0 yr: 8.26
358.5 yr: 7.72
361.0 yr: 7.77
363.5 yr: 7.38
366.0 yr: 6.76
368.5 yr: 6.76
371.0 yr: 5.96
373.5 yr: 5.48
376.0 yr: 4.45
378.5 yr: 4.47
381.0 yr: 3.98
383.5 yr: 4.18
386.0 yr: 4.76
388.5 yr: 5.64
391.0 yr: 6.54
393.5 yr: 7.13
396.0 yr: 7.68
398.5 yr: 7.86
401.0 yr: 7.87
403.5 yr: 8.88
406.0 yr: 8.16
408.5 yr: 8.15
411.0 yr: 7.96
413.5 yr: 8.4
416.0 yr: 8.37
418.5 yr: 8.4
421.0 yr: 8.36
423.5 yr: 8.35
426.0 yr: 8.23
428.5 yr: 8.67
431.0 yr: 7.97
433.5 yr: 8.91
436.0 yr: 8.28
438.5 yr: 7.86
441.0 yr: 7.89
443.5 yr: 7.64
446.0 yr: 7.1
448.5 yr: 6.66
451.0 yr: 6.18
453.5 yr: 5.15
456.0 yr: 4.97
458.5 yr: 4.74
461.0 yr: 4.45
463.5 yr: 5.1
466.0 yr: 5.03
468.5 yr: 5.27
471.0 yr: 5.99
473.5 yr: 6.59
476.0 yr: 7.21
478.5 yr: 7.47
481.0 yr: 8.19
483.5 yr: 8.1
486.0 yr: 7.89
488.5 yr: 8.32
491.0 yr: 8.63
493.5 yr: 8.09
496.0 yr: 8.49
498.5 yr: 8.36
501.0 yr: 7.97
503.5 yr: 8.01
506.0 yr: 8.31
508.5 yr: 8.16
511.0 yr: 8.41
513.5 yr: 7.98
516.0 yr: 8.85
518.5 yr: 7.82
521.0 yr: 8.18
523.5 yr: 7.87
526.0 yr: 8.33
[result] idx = 0.26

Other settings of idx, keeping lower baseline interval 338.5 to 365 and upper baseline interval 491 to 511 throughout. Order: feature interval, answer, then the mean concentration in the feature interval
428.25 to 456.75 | 0.13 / 7.26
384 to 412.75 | 0.12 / 7.27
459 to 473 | 0.49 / 5.22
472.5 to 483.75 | 0.10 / 7.48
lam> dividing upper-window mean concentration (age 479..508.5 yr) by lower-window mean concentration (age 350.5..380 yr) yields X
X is 1.22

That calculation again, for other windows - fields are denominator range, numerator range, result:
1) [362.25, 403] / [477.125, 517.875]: 1.34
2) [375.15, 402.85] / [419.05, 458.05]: 1.25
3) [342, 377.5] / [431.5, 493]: 0.94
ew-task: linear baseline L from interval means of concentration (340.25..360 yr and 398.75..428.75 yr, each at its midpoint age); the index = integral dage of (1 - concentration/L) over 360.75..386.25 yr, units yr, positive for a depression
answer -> 8.24 yr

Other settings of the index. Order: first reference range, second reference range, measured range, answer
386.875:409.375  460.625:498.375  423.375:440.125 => -2.26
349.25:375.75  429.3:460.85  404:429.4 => -4.85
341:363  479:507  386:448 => 2.44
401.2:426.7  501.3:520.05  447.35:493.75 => 9.86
